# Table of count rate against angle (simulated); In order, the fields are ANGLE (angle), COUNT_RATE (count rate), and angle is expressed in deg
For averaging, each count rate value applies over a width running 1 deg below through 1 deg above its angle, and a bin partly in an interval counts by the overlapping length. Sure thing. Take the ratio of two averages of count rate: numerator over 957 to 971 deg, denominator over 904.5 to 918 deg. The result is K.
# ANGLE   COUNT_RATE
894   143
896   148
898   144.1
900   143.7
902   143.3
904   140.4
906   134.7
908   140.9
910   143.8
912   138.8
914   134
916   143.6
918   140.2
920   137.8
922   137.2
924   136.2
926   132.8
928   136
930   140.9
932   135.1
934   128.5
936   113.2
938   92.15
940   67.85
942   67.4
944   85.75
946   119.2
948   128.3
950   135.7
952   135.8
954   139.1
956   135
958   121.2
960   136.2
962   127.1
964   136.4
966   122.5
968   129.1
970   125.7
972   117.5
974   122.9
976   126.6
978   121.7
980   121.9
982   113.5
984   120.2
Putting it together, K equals 0.92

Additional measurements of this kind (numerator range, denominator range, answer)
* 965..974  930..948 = 1.18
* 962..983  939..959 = 1.09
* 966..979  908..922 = 0.89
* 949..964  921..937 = 1.00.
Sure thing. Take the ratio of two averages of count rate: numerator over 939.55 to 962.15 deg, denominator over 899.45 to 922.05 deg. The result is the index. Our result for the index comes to 0.84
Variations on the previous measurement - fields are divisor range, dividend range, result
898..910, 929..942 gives 0.78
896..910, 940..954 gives 0.78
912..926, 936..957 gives 0.80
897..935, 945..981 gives 0.92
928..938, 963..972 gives 1.01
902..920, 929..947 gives 0.76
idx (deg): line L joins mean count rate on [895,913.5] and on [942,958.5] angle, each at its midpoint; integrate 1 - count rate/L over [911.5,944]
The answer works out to 2.4 deg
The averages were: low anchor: 142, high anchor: 122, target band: 122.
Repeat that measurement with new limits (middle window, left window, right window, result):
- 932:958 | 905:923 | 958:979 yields 3.6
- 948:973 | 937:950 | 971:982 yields -4.8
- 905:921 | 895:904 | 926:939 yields -0.3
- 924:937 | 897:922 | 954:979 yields 0.4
